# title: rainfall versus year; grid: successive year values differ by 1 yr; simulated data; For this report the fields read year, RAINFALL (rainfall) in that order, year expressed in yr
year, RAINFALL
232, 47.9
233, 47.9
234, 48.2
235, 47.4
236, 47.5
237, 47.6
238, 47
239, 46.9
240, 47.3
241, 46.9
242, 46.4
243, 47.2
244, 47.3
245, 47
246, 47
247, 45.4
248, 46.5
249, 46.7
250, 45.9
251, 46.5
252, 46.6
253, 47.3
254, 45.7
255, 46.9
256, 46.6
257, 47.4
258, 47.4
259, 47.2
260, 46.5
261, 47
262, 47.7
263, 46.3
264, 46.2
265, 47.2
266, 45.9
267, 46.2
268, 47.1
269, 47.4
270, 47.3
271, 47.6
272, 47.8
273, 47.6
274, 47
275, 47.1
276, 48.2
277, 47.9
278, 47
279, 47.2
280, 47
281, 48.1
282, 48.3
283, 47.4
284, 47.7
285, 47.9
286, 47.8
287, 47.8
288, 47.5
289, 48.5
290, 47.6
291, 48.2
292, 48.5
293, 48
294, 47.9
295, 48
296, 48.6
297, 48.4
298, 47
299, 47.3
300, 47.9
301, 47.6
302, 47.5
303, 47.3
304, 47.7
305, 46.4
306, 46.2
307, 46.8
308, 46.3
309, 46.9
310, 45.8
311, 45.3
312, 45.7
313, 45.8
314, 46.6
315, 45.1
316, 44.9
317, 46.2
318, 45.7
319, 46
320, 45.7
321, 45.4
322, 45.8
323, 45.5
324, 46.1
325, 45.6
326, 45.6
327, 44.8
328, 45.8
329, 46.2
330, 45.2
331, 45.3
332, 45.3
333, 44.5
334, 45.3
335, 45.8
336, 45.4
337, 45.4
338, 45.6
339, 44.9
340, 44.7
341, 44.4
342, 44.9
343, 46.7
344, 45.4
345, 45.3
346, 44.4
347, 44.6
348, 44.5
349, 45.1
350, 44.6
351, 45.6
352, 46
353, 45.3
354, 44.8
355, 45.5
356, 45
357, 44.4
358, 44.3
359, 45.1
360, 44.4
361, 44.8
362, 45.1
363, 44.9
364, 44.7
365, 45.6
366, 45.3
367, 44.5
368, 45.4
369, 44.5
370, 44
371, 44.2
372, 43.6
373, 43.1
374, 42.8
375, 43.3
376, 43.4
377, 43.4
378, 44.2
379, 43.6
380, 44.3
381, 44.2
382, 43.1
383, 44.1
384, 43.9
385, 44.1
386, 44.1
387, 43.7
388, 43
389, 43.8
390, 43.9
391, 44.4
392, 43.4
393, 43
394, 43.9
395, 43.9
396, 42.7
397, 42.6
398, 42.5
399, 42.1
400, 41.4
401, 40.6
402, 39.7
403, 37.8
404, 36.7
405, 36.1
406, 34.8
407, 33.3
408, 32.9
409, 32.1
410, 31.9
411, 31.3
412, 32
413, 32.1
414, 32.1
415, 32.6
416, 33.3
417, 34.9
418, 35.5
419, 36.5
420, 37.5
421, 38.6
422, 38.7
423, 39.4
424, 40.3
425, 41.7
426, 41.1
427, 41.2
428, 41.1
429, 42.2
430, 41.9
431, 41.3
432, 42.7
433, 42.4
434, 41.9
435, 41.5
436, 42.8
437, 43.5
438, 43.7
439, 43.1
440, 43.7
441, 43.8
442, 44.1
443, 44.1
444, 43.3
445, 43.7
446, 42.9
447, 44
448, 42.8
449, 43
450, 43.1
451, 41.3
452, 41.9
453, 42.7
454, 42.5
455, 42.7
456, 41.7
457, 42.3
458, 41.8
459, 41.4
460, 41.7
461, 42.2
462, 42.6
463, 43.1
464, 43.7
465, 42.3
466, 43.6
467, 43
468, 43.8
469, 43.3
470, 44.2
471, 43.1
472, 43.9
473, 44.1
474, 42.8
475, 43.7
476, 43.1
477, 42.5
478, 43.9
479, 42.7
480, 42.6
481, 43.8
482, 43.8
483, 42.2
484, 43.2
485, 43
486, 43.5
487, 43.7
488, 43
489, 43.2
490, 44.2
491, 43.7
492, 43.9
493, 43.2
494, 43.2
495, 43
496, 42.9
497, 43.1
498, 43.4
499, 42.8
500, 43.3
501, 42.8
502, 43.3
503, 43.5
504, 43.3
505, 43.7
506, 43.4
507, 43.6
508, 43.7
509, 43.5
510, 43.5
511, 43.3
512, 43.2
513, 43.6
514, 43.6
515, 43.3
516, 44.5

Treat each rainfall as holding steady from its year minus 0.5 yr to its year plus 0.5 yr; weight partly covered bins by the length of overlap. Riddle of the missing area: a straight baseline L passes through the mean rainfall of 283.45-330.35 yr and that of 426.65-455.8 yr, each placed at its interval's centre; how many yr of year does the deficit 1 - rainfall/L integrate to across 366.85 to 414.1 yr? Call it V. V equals 3.49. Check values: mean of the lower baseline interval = 46.7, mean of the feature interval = 41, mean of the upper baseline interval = 42.7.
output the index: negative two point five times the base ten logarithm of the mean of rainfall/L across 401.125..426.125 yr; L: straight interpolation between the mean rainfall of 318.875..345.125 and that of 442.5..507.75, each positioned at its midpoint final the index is 0.229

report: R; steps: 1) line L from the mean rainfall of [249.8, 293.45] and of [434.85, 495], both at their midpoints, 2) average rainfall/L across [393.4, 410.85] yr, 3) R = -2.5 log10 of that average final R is 0.16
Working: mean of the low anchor 47.3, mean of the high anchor 43.1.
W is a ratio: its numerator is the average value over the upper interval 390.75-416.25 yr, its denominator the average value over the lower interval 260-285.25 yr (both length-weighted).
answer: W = 0.8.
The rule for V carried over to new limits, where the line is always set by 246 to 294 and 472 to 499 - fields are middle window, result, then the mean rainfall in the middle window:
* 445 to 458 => 0.4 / 42.6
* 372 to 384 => 0.4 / 43.6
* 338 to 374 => 0.6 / 44.8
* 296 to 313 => -0.1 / 46.9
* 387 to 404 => 1.0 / 42.3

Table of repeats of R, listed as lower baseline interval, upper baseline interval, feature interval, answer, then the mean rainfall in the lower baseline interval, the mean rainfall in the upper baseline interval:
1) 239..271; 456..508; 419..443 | 0.060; 46.8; 43.2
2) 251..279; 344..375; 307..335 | 0.000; 47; 44.7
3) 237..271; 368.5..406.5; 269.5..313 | -0.042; 46.8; 42.6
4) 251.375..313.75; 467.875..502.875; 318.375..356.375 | 0.020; 47.2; 43.3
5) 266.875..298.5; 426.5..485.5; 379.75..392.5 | 0.024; 47.7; 42.8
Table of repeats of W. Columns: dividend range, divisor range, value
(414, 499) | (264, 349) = 0.91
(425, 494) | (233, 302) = 0.91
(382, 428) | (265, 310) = 0.82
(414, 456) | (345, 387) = 0.92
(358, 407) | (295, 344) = 0.93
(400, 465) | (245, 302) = 0.84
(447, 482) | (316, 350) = 0.95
